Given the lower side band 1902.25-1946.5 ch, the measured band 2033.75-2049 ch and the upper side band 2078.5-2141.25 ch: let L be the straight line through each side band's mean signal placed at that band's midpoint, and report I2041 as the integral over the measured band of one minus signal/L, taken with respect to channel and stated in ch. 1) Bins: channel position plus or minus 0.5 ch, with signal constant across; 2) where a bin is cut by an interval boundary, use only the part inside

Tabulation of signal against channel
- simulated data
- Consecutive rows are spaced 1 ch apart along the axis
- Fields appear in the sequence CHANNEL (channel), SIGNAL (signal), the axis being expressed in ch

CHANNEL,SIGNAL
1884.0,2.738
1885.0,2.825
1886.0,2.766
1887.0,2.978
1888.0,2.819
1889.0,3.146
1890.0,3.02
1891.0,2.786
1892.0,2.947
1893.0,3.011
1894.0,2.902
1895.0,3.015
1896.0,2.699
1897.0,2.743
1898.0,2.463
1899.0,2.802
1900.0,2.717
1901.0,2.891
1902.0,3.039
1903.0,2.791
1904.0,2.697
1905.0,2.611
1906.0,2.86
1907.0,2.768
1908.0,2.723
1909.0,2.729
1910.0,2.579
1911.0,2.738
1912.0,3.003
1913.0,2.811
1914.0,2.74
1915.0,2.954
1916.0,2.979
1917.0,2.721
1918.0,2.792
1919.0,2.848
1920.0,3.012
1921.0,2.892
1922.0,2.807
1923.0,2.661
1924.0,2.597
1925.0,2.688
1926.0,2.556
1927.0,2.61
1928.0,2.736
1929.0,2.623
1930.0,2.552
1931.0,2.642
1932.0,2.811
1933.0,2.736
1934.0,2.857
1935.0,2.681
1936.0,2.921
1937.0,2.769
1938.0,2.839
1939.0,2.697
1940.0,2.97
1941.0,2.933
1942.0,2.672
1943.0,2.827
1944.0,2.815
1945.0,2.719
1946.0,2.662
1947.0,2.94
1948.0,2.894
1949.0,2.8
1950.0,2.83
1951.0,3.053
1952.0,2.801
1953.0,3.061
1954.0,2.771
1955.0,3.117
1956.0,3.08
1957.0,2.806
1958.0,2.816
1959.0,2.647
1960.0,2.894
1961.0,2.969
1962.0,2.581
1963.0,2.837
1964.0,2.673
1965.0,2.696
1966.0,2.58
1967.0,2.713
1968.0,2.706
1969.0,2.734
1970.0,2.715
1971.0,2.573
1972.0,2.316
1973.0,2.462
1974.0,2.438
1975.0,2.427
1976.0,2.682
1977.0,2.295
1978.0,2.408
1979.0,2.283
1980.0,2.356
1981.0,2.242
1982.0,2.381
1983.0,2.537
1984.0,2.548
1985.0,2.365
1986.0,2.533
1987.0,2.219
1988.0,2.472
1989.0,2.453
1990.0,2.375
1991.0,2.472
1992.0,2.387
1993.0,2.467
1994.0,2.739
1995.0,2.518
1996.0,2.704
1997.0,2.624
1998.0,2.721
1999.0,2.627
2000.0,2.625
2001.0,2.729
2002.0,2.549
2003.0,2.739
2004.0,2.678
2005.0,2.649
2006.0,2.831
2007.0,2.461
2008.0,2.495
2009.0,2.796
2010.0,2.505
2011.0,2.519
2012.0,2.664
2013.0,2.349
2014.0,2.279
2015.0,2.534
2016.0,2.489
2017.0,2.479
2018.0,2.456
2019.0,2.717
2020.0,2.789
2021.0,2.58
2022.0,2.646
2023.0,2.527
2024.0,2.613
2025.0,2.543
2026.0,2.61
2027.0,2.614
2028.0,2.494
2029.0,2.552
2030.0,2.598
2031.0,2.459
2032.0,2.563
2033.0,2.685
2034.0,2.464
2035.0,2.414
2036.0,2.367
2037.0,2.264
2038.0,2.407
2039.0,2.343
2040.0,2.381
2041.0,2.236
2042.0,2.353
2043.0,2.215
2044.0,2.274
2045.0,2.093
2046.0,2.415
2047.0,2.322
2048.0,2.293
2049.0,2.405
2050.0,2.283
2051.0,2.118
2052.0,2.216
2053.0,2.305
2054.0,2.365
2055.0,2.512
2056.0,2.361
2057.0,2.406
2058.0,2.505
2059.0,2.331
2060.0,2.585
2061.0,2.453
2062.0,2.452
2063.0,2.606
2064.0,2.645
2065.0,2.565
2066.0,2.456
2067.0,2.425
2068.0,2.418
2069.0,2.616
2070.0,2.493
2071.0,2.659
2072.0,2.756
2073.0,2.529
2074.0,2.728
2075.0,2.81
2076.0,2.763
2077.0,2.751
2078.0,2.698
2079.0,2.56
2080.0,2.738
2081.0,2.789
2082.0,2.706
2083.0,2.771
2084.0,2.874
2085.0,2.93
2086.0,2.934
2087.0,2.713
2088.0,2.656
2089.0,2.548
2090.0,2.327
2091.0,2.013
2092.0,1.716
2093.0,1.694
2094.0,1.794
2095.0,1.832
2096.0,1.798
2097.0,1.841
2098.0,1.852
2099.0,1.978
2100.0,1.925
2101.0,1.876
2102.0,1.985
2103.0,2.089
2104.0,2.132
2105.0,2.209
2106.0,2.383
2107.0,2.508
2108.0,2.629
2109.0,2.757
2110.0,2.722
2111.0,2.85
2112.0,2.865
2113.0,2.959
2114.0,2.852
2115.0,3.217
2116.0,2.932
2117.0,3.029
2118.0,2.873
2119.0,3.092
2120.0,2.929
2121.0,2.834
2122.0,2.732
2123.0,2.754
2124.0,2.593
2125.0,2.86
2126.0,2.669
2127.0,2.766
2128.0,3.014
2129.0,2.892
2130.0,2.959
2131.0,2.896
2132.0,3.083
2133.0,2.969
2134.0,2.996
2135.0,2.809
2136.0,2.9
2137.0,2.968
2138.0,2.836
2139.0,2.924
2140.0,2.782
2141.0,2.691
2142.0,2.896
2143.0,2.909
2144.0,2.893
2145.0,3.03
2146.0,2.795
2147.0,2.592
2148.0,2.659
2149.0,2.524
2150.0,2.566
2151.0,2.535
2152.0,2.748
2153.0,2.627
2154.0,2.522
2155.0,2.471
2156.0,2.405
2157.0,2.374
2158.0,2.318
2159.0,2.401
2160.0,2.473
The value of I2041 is 1.9 ch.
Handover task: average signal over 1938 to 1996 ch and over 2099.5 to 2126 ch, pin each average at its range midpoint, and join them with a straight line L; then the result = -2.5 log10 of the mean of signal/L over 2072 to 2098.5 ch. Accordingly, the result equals 0.08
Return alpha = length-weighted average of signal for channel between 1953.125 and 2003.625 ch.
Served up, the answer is 2.6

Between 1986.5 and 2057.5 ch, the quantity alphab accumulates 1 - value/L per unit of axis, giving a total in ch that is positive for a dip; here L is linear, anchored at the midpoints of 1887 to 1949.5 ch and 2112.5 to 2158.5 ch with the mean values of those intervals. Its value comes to 7.9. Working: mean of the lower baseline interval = 2.8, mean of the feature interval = 2.48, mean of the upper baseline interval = 2.8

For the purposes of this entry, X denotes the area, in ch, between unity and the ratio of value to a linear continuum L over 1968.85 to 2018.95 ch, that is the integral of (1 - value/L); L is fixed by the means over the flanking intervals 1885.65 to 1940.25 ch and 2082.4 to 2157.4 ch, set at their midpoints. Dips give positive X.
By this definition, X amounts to 3.7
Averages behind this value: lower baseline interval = 2.79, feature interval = 2.52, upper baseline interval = 2.61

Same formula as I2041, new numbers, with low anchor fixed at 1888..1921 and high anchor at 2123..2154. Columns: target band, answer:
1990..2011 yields 1.58 ch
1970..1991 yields 2.95 ch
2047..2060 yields 2.15 ch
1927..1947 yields 0.46 ch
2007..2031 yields 2.25 ch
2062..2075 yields 1.09 ch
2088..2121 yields 4.91 ch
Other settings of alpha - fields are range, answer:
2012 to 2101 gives 2.44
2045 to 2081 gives 2.5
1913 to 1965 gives 2.8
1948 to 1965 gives 2.85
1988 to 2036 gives 2.57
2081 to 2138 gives 2.58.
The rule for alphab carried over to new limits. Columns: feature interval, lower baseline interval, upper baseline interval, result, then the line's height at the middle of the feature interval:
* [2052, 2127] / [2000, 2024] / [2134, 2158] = 3.9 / 2.66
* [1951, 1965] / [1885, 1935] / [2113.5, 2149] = -0.2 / 2.81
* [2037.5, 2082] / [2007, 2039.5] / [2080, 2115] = -0.3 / 2.46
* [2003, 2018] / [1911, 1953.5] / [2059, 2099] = 0.4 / 2.62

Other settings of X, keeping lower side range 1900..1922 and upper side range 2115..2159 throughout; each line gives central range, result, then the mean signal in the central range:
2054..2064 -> 1.2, 2.47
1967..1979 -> 1.2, 2.52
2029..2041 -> 1.5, 2.44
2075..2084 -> 0.2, 2.74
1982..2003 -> 2.0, 2.53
